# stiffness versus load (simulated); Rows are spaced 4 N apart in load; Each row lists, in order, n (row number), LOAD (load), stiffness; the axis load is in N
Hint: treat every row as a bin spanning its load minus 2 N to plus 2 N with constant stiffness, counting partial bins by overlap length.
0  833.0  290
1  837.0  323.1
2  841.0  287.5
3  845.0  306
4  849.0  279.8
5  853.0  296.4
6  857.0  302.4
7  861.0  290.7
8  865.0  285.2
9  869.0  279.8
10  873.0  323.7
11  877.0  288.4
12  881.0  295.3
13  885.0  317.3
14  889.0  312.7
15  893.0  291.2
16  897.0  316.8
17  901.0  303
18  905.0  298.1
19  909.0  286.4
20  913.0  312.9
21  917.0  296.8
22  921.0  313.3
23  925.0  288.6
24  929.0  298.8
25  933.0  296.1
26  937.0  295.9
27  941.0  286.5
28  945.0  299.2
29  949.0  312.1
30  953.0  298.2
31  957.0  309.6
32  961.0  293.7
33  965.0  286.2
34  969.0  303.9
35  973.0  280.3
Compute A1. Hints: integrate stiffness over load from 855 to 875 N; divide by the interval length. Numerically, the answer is 296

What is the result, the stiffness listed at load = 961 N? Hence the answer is 293.7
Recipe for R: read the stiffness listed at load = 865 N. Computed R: 285.2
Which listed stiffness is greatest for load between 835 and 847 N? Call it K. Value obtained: 323.1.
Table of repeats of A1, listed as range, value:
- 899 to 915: 300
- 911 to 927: 303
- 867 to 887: 301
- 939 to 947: 293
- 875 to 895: 301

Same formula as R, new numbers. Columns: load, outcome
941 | 286.5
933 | 296.1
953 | 298.2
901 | 303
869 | 279.8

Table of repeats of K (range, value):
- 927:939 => 298.8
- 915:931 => 313.3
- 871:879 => 323.7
